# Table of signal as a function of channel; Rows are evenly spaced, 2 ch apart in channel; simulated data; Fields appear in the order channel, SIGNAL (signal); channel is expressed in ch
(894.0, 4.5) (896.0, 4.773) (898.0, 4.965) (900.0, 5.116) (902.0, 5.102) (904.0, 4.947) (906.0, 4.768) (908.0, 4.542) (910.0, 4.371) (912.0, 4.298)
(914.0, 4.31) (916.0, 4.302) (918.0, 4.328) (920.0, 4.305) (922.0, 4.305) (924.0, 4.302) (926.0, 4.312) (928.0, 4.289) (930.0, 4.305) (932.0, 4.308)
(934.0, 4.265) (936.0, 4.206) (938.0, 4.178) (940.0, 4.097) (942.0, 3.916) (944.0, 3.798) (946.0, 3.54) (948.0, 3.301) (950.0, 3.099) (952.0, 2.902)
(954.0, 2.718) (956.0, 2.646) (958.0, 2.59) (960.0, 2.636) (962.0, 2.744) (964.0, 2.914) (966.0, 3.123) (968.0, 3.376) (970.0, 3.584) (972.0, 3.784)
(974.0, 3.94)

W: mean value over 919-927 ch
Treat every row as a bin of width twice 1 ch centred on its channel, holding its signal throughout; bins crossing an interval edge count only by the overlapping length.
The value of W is 4.31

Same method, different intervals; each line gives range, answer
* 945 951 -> 3.31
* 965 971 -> 3.36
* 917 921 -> 4.32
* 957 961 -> 2.61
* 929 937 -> 4.27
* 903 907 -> 4.86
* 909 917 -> 4.32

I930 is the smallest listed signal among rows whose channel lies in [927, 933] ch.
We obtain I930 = 4.289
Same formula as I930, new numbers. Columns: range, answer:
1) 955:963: 2.59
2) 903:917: 4.298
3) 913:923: 4.302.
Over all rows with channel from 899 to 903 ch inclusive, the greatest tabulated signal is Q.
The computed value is 5.116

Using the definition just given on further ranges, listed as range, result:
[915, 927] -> 4.328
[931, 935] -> 4.308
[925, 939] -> 4.312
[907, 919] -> 4.542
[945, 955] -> 3.54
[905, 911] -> 4.768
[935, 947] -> 4.206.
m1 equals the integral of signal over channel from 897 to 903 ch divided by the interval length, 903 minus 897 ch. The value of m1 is 5.06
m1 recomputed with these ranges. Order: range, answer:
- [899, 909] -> 4.89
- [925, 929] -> 4.3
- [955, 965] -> 2.71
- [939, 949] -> 3.73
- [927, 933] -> 4.3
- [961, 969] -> 3.04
